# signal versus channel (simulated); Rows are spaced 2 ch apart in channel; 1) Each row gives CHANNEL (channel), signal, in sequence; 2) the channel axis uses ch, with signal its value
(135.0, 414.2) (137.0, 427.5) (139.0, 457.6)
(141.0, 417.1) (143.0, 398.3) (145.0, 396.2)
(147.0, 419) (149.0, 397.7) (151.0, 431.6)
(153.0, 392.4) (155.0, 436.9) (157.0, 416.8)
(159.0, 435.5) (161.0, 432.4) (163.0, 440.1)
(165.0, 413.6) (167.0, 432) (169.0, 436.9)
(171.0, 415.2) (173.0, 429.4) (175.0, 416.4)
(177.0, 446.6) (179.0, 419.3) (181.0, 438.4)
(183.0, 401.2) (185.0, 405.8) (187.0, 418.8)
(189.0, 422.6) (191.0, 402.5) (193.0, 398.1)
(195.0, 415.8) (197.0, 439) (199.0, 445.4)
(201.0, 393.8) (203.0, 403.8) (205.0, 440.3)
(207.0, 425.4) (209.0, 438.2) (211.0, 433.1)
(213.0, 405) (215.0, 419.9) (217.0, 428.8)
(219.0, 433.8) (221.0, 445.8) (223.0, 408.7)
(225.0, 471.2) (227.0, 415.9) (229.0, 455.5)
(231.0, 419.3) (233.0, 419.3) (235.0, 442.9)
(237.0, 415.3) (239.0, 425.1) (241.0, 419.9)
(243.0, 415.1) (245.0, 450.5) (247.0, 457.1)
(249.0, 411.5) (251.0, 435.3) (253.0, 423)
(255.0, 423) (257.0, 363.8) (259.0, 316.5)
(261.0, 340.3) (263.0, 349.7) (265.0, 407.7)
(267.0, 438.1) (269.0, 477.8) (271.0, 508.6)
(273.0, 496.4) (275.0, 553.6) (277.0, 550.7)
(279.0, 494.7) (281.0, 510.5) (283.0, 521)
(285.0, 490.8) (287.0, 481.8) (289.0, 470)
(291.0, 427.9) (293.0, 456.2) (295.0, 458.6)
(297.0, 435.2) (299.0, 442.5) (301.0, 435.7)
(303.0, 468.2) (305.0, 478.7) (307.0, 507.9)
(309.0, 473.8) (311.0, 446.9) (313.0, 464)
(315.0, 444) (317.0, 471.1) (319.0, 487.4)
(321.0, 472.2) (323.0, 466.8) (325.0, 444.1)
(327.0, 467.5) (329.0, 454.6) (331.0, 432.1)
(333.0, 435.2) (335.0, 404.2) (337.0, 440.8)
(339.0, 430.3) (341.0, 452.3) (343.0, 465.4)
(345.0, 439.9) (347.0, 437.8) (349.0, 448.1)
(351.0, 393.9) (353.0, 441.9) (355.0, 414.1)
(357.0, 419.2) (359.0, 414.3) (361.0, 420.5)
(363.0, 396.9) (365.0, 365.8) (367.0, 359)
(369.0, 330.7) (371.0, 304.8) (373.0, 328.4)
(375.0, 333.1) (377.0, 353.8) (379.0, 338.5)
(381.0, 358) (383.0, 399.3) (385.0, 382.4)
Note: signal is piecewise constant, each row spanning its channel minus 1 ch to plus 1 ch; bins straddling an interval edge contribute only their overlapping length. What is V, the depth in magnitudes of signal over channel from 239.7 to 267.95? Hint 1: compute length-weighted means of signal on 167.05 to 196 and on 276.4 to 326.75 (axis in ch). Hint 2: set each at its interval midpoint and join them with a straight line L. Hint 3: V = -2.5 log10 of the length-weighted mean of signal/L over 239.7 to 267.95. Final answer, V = 0.12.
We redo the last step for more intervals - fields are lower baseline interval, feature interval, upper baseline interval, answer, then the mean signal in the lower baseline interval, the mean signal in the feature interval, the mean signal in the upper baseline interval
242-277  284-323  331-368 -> -0.092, 431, 464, 421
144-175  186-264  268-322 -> 0.078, 422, 418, 479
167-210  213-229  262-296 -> 0.024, 422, 432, 476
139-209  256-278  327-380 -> -0.064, 421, 437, 403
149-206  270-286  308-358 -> -0.179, 422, 516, 446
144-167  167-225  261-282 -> 0.037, 420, 423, 472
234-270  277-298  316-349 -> -0.119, 412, 478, 450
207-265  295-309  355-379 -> -0.179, 417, 462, 367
